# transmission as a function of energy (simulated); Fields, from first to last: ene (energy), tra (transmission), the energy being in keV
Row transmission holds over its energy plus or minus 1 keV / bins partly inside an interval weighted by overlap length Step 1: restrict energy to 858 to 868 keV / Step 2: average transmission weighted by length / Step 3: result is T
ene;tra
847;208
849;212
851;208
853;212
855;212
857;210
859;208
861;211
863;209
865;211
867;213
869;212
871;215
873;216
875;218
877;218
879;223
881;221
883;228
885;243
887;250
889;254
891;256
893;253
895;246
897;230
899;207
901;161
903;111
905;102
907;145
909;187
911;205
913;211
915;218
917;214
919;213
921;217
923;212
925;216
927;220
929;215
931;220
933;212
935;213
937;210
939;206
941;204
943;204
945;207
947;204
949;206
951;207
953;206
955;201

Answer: 210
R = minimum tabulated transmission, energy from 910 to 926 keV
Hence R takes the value 205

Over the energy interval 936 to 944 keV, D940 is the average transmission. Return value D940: 206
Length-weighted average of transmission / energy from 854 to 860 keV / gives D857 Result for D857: 210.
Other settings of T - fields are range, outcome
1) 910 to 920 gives 212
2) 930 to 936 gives 215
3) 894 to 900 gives 228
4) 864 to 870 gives 212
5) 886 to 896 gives 252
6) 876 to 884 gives 222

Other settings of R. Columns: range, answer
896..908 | 102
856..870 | 208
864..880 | 211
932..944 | 204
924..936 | 212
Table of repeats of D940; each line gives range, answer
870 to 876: 216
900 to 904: 136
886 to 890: 252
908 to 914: 201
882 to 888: 240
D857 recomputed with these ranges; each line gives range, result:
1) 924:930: 217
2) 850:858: 210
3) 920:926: 215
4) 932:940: 210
